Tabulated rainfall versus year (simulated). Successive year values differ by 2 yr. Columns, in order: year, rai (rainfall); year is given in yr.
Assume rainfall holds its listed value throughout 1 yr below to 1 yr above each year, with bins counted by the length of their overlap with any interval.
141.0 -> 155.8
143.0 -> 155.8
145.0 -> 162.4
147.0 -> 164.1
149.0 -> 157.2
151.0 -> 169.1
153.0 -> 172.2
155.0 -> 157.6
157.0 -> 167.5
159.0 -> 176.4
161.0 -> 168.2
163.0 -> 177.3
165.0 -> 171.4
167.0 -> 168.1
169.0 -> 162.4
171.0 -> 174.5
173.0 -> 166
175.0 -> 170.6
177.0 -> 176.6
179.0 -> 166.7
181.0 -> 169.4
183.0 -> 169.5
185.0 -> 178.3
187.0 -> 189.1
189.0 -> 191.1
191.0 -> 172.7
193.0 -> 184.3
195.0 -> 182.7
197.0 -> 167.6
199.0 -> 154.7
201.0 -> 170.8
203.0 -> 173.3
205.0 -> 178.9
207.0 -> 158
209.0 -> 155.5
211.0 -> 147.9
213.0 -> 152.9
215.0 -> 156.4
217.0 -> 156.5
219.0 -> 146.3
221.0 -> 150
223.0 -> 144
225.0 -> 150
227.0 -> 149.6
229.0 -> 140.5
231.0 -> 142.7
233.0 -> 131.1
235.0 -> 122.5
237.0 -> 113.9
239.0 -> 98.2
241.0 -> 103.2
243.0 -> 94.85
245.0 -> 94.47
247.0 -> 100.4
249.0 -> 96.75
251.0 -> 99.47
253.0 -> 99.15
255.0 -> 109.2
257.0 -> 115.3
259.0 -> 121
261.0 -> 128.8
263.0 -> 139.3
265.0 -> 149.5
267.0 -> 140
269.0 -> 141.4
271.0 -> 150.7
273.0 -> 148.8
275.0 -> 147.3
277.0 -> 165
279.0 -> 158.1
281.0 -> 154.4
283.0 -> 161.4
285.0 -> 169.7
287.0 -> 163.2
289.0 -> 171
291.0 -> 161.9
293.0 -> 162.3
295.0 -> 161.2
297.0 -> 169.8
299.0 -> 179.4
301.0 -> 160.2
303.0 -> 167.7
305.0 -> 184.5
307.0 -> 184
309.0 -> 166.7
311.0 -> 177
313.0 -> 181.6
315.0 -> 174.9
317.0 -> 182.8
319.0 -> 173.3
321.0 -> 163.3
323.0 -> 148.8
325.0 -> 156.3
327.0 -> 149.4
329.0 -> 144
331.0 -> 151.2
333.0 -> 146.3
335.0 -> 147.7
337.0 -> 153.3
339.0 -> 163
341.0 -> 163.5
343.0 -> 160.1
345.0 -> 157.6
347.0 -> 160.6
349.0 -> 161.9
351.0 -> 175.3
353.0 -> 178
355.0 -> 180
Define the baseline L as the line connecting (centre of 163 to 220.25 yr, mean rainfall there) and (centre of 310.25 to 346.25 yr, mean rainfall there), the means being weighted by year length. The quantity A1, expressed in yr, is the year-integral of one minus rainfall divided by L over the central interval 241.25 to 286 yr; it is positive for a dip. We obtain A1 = 9.13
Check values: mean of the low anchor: 168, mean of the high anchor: 161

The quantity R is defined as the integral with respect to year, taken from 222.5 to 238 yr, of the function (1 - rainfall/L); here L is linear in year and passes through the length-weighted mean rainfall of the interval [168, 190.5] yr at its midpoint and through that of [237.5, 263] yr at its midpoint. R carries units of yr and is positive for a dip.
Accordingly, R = -1.3 yr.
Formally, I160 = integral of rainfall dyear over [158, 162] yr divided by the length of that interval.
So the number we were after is 172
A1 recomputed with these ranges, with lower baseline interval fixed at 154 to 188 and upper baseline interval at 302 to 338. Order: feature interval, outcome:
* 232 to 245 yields 4.53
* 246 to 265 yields 6.02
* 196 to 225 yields 1.97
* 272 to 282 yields 0.68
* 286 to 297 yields 0.06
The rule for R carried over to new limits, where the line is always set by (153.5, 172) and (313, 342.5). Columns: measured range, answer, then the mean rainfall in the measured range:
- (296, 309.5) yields -1.06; 173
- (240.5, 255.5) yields 5.93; 99.3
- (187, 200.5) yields -0.72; 176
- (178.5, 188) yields -0.39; 175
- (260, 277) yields 1.91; 145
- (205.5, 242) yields 5.55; 140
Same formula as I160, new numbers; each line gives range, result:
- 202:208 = 170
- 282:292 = 165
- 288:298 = 165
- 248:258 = 104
